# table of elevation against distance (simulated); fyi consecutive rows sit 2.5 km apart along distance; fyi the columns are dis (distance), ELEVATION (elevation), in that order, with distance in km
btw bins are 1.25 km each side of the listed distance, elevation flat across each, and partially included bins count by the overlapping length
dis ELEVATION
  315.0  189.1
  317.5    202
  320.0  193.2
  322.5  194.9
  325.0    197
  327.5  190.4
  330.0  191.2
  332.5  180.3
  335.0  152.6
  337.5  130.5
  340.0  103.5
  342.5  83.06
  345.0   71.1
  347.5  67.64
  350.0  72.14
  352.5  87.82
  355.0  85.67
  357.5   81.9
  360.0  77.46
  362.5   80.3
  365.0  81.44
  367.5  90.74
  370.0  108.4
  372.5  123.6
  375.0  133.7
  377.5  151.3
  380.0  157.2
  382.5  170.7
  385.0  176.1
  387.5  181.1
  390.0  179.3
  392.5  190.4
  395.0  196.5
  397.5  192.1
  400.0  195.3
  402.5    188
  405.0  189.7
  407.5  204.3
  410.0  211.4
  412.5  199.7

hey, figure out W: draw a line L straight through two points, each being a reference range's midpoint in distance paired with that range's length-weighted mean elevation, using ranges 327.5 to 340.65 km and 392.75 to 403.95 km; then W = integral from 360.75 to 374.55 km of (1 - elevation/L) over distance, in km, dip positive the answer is 6.1 km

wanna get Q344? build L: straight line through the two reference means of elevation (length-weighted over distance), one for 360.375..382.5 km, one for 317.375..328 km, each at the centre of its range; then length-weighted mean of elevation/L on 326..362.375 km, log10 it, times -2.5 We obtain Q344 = 0.42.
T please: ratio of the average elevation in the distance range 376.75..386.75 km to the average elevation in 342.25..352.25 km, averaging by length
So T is 2.2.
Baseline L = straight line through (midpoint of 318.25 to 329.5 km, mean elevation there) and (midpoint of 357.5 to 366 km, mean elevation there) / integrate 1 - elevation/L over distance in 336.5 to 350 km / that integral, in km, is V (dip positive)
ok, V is 4.8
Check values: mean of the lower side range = 194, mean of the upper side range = 80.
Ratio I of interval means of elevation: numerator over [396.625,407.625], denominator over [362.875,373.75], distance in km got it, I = 1.9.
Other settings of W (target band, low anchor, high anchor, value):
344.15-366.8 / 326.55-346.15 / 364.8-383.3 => 9.2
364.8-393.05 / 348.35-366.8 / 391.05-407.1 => -1.3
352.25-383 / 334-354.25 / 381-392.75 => 7.3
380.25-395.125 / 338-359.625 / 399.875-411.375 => -1.6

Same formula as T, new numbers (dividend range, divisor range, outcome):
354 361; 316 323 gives 0.42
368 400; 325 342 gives 1.03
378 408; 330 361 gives 1.78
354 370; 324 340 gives 0.51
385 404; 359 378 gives 1.80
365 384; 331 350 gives 1.18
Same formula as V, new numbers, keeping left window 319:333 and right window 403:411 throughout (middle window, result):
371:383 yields 3.17 km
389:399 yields 0.45 km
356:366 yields 5.89 km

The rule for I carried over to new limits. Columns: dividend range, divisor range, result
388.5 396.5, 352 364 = 2.29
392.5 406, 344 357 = 2.49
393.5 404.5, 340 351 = 2.50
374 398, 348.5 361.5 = 2.14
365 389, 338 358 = 1.69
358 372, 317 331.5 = 0.46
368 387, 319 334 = 0.76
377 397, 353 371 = 2.05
